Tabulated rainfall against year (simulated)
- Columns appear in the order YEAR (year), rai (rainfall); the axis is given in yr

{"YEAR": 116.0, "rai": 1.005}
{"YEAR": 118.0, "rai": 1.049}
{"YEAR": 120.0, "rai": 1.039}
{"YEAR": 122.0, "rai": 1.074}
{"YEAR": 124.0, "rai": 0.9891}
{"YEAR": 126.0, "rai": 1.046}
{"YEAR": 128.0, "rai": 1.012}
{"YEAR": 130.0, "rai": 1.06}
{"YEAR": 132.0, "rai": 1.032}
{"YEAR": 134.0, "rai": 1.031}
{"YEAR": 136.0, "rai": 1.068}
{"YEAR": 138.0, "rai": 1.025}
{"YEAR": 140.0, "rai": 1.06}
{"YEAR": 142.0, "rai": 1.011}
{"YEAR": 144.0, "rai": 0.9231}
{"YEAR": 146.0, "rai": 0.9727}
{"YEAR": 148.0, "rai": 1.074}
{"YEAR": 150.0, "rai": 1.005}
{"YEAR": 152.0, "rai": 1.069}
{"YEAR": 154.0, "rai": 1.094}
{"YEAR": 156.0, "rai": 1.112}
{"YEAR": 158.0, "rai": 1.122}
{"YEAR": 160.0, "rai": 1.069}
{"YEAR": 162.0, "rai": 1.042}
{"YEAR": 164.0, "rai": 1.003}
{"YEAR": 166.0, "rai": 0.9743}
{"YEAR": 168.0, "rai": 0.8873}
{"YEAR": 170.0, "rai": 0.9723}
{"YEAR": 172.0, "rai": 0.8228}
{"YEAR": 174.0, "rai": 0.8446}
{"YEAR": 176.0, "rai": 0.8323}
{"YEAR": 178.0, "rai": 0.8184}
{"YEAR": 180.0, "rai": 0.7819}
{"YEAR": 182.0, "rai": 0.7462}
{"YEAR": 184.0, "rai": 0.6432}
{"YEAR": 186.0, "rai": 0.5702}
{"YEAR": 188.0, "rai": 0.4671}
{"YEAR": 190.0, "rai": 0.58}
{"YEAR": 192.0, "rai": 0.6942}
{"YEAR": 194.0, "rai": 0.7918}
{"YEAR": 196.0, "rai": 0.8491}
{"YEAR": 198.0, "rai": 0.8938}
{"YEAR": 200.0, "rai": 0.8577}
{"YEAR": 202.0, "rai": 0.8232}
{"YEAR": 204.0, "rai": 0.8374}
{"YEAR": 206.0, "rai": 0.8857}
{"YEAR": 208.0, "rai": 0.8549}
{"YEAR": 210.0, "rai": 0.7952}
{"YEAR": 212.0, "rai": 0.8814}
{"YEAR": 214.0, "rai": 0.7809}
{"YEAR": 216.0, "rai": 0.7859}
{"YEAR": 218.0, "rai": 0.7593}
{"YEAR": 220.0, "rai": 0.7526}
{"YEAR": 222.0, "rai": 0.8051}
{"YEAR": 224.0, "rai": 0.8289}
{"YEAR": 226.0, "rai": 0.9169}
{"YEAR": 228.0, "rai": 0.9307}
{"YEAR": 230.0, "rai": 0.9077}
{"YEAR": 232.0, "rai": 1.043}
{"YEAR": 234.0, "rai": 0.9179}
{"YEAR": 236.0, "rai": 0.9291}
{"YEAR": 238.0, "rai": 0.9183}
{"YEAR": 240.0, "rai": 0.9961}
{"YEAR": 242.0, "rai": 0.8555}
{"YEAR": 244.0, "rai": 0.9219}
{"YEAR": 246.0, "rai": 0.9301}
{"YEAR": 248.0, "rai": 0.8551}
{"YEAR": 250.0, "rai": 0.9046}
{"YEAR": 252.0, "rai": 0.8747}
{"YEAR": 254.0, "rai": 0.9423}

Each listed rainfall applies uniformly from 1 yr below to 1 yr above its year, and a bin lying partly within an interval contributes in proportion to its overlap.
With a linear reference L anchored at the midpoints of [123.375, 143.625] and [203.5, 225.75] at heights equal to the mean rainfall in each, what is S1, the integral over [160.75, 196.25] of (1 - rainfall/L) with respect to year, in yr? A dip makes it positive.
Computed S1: 4.6 yr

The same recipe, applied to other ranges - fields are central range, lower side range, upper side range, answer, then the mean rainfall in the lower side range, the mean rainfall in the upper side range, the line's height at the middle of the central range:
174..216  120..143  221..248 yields 8.24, 1.04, 0.913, 0.961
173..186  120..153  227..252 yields 2.95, 1.03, 0.924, 0.985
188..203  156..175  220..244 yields 2.89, 0.978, 0.907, 0.946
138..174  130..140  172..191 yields -4.93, 1.04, 0.705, 0.89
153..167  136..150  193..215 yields -1.35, 1.01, 0.841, 0.966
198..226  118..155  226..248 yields 3.83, 1.03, 0.931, 0.956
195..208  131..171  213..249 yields 1.06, 1.03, 0.88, 0.934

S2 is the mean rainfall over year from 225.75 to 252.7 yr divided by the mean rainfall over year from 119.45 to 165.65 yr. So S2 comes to 0.9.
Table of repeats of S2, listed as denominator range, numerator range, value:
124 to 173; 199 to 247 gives 0.85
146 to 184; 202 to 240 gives 0.91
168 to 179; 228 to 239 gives 1.09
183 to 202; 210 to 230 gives 1.17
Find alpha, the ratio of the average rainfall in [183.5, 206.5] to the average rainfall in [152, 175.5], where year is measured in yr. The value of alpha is 0.7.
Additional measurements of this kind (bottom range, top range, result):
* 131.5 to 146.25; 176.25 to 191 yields 0.66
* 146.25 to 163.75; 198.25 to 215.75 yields 0.79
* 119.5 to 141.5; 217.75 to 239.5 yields 0.86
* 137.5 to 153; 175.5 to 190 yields 0.67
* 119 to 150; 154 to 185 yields 0.89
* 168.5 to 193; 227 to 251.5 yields 1.26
